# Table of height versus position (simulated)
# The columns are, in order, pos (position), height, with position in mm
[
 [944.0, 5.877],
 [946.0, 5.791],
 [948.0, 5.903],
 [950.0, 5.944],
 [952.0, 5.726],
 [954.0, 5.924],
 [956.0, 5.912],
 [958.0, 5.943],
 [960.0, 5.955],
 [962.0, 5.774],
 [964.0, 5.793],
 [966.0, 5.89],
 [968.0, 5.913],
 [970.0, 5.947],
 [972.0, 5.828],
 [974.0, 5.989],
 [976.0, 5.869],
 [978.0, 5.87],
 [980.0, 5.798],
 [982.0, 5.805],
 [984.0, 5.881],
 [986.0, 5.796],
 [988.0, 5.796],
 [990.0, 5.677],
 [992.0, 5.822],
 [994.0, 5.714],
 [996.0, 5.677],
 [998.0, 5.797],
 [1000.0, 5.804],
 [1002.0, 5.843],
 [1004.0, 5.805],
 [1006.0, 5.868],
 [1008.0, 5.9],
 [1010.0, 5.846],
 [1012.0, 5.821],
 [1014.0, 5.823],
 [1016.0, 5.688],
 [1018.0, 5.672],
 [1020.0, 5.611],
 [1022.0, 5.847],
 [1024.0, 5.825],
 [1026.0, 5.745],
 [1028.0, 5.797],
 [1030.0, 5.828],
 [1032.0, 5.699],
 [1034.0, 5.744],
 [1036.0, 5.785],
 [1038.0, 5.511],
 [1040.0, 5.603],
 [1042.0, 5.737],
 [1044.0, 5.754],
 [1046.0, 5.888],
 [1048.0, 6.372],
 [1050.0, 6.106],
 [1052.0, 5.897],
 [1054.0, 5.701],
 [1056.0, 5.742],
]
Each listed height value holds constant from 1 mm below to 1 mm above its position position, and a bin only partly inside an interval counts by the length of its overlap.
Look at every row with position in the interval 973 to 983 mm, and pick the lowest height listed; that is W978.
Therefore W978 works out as 5.798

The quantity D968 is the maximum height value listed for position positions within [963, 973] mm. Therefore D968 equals 5.947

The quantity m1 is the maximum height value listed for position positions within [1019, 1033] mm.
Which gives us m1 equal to 5.847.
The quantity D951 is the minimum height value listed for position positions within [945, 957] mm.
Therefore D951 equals 5.726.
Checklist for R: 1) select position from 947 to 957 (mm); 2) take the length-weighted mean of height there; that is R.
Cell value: 5.88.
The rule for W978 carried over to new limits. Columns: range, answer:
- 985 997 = 5.677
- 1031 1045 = 5.511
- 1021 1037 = 5.699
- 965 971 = 5.89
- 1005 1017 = 5.688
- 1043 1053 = 5.754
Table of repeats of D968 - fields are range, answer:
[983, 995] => 5.881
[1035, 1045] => 5.785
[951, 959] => 5.943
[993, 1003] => 5.843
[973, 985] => 5.989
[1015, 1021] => 5.688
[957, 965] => 5.955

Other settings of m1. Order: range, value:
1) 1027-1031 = 5.828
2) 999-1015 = 5.9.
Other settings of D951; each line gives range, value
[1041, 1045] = 5.737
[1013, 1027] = 5.611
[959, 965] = 5.774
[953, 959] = 5.912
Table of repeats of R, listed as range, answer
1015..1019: 5.68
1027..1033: 5.77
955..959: 5.93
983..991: 5.79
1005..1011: 5.87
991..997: 5.74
